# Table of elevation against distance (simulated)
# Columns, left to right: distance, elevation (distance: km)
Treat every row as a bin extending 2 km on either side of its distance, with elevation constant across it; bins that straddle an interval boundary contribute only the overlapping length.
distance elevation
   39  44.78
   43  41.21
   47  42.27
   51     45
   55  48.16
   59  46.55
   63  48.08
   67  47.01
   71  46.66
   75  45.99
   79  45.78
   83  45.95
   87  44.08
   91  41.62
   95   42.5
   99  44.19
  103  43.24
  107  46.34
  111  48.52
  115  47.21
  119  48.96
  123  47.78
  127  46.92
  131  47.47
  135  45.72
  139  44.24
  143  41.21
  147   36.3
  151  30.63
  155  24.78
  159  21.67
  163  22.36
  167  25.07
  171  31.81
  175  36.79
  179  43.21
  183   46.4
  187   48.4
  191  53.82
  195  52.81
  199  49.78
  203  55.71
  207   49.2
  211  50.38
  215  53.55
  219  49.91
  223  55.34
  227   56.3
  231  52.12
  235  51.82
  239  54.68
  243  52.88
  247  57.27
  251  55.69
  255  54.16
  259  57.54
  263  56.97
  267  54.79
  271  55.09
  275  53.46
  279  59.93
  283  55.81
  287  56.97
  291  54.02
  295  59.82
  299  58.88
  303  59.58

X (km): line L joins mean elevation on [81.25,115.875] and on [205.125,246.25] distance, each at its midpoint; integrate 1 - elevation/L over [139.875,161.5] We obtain 7.5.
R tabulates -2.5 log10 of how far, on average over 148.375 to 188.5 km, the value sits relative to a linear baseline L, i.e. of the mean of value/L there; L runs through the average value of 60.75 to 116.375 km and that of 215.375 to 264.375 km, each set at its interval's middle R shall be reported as 0.46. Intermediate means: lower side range 45.5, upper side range 54.5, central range 33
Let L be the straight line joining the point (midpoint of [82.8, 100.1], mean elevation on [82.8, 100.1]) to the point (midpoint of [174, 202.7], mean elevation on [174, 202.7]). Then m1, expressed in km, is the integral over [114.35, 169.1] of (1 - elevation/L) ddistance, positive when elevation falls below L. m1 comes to 9.63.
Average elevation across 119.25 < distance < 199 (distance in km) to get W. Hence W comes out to 39.8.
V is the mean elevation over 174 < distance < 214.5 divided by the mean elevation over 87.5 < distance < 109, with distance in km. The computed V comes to 1.1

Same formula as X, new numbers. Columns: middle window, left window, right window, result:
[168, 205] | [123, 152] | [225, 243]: 1.8 km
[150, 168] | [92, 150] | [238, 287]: 8.7 km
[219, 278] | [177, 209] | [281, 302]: -0.8 km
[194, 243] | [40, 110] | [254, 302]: 0.5 km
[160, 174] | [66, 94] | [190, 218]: 6.5 km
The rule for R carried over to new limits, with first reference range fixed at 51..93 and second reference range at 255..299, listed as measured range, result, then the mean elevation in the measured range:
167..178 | 0.46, 33.4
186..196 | 0.00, 51.9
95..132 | 0.04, 46.5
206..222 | 0.04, 51.1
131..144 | 0.11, 44.5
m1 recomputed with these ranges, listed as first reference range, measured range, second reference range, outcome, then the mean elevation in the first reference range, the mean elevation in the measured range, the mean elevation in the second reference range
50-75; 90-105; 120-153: 0.7 km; 46.9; 43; 42.7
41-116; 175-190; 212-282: 1.7 km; 45.3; 45.3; 54.7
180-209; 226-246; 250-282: 0.0 km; 50.6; 53.6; 56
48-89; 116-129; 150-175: -4.7 km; 46.2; 47.8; 26.7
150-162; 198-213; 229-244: -3.3 km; 25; 51.4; 52.9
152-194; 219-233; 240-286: -1.9 km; 35.7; 53.9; 55.8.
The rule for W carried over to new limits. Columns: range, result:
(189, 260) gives 53.4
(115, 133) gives 47.7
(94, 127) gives 46.3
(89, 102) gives 42.8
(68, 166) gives 41.6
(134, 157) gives 36.8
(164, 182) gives 34.2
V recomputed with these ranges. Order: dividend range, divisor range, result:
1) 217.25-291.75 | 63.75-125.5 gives 1.20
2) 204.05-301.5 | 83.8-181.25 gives 1.38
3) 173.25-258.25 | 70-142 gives 1.13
